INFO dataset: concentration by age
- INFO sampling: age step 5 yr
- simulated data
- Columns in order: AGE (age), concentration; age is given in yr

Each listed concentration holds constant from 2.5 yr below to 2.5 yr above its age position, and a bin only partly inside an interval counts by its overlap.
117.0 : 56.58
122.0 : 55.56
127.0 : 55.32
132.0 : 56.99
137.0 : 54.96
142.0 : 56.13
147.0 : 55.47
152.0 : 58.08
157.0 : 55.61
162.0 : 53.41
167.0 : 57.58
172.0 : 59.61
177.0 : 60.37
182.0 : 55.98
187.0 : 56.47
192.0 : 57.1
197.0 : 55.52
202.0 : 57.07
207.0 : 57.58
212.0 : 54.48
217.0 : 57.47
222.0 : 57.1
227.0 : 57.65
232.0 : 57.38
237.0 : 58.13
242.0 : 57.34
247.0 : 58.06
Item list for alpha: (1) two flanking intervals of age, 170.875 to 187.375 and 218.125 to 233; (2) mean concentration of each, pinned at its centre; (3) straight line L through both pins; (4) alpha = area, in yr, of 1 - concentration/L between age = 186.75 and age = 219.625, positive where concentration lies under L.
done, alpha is 0.7 yr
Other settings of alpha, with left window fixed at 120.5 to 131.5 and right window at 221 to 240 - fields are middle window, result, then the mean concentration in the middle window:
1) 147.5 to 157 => -0.1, 56.9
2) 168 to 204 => -0.4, 57.5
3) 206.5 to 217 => 0.2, 56.1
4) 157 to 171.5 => 0.1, 56.1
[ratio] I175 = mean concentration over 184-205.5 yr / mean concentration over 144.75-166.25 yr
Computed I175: 1.0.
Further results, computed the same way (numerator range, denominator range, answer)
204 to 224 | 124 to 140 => 1.02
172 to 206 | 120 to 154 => 1.02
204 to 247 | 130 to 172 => 1.02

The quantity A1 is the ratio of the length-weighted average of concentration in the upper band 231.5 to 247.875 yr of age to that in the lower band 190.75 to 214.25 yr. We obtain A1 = 1.0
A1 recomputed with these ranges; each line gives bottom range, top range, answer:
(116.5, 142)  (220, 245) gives 1.03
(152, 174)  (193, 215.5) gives 0.99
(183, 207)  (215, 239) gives 1.02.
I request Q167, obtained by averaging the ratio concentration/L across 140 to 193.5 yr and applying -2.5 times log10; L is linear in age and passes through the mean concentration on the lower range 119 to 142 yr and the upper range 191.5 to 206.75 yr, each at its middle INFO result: -0.01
